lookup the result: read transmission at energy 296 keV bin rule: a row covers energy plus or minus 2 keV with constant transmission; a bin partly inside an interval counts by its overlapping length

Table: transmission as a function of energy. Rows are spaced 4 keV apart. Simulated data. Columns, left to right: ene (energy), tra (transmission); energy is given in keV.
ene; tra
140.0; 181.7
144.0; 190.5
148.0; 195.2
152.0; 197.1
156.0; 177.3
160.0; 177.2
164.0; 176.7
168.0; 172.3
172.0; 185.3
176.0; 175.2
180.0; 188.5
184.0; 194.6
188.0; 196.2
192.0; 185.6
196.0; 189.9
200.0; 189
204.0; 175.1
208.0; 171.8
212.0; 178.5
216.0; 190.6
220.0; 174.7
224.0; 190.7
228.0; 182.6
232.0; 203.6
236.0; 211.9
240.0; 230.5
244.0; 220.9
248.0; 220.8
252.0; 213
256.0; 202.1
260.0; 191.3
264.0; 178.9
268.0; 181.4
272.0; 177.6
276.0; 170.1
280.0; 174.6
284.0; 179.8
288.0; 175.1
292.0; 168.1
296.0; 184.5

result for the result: 184.5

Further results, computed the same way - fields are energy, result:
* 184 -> 194.6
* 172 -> 185.3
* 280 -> 174.6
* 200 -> 189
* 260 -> 191.3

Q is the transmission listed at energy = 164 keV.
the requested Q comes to 176.7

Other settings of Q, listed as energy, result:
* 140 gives 181.7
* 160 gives 177.2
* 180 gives 188.5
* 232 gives 203.6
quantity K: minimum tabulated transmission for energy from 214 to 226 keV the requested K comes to 174.7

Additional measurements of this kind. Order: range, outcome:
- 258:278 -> 170.1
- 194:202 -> 189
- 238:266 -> 178.9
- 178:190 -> 188.5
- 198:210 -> 171.8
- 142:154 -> 190.5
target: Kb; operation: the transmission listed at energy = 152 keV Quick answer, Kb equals 197.1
